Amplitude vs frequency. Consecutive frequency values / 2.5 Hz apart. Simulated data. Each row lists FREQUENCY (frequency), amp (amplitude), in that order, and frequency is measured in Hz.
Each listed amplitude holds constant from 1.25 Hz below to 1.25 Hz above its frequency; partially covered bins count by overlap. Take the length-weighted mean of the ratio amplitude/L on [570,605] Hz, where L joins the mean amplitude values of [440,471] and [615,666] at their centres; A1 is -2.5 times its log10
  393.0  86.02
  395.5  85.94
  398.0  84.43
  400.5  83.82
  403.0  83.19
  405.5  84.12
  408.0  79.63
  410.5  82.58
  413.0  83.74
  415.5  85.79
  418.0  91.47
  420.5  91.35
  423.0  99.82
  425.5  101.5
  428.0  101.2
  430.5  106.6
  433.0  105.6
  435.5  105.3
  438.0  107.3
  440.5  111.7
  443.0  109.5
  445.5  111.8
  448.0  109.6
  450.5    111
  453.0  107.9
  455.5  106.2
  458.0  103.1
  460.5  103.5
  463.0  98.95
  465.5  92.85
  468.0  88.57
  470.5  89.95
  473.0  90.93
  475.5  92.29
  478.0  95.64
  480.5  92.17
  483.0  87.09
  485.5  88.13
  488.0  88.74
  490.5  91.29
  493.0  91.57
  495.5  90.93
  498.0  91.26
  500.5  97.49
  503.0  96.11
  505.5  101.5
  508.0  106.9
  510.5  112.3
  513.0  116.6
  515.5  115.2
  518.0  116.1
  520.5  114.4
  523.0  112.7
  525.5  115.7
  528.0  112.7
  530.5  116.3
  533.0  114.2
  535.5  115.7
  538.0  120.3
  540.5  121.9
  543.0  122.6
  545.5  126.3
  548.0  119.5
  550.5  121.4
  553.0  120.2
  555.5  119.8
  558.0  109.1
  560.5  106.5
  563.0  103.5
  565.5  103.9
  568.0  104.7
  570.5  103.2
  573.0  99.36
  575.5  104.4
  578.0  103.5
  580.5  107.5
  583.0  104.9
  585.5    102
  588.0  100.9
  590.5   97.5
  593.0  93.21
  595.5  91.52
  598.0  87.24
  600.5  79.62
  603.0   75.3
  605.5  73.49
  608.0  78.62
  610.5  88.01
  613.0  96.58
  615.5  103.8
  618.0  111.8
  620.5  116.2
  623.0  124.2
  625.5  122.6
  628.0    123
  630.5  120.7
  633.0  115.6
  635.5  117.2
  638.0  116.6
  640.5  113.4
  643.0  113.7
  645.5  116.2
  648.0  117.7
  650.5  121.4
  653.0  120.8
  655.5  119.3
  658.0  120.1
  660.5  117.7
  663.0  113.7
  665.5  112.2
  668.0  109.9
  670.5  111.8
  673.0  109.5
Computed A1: 0.18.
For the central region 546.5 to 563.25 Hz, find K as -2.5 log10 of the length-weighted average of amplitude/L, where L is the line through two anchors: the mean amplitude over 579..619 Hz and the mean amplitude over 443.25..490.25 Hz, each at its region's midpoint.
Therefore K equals -0.21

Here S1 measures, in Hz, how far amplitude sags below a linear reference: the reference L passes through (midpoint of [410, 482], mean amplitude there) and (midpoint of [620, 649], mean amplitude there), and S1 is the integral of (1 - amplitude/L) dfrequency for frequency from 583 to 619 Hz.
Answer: 7.2 Hz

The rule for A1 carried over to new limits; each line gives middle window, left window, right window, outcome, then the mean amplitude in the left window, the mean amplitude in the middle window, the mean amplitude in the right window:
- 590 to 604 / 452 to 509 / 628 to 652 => 0.27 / 95.2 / 87.1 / 117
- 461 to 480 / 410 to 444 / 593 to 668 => 0.09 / 99.1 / 93.1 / 108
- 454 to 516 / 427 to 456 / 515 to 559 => 0.16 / 108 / 97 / 118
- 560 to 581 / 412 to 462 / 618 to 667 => 0.09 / 103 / 104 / 118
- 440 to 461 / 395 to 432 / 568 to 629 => -0.18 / 89.9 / 108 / 99.5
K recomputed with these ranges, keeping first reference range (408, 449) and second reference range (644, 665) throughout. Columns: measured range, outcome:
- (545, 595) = 0.040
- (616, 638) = -0.022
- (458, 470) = 0.067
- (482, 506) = 0.141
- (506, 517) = -0.056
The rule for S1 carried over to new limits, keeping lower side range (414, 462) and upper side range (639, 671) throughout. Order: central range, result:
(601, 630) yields 3.2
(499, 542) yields -1.5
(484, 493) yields 1.4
